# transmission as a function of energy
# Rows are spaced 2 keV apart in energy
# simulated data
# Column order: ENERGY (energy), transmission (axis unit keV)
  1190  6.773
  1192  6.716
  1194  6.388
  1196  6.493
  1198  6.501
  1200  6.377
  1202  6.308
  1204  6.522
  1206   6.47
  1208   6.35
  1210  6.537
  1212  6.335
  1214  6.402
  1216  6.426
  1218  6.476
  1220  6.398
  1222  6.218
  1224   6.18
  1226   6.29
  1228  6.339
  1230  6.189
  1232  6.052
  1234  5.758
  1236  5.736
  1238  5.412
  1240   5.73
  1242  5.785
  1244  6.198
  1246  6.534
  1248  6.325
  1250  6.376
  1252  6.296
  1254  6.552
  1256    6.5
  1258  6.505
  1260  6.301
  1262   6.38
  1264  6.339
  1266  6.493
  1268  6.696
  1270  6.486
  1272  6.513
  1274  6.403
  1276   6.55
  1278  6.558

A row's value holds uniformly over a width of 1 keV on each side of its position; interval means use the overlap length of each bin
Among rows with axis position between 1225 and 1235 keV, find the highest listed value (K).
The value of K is 6.339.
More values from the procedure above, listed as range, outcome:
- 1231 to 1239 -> 6.052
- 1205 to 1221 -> 6.537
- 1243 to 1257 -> 6.552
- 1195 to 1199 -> 6.501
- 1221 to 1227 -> 6.29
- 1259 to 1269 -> 6.696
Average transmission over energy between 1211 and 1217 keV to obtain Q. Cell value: 6.39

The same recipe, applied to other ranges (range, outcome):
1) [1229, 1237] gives 5.93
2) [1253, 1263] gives 6.45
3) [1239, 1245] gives 5.9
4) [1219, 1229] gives 6.29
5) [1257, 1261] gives 6.4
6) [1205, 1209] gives 6.41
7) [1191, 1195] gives 6.55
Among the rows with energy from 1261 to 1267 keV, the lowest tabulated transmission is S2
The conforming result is 6.339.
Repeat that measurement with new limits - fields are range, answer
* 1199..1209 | 6.308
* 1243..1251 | 6.198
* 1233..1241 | 5.412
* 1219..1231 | 6.18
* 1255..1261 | 6.301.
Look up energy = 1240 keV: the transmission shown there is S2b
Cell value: 5.73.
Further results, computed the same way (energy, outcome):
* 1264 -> 6.339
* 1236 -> 5.736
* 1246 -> 6.534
